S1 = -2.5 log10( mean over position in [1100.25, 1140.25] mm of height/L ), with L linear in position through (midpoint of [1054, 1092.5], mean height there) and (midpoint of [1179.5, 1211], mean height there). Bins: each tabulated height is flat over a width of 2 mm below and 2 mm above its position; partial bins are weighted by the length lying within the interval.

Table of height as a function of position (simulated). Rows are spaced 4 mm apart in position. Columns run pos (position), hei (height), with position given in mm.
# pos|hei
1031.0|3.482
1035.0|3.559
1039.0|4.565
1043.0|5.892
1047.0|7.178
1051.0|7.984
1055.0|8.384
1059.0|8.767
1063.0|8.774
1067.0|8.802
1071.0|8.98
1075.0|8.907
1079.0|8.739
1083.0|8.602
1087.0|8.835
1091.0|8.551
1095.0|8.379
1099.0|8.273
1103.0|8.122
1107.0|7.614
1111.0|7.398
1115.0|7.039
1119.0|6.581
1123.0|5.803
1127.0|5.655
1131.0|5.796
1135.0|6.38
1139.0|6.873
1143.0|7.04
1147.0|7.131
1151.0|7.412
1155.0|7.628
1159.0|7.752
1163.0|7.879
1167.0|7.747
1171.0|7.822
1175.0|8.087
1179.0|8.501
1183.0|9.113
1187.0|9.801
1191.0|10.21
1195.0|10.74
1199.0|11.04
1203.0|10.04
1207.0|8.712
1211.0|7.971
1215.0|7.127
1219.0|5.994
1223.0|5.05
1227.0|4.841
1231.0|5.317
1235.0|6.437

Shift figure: 0.33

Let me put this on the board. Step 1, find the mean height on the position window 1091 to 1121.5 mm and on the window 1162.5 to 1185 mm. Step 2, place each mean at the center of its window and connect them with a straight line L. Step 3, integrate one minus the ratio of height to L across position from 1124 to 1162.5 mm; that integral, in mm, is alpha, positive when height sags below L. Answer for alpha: 5.35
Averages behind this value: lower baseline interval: 7.66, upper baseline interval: 8.21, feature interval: 6.86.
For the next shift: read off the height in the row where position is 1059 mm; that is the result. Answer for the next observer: 8.767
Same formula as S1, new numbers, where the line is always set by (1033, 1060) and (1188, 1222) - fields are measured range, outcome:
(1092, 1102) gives -0.145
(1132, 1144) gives 0.185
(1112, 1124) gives 0.151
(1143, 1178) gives 0.077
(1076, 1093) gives -0.220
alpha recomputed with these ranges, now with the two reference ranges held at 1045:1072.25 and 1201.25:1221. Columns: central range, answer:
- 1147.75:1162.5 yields 0.9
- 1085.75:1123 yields 2.4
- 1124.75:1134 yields 2.7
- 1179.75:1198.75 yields -4.7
